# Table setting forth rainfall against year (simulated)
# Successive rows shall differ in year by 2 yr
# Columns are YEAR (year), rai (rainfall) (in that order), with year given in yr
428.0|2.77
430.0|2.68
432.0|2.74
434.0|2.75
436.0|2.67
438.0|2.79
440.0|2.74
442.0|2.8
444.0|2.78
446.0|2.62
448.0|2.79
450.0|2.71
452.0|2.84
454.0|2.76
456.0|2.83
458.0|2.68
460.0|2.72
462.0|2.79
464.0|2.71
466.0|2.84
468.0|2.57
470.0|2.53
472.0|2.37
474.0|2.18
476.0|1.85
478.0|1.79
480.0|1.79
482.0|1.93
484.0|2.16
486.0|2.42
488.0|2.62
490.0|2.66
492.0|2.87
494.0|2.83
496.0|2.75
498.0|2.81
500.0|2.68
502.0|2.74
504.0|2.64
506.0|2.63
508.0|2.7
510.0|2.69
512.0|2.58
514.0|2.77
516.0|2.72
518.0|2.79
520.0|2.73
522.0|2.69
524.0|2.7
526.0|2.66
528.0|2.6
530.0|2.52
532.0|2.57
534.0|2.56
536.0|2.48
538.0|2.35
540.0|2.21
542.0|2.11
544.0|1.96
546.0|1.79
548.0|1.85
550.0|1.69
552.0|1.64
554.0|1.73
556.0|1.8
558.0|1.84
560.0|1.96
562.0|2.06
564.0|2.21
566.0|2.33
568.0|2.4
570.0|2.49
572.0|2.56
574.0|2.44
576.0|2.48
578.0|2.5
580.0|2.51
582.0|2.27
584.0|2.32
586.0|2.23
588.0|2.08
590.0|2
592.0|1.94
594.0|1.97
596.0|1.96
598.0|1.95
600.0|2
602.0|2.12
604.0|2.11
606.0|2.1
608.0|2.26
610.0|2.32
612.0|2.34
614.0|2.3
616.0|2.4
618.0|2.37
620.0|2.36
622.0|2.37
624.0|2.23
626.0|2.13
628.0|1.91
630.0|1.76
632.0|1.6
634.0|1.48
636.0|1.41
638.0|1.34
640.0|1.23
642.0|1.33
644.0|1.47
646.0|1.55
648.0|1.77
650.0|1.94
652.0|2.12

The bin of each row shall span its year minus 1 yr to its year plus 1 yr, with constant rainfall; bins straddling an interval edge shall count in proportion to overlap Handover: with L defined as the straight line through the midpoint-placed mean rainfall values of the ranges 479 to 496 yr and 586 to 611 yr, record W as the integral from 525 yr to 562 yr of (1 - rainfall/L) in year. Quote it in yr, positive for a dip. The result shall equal 2.1 yr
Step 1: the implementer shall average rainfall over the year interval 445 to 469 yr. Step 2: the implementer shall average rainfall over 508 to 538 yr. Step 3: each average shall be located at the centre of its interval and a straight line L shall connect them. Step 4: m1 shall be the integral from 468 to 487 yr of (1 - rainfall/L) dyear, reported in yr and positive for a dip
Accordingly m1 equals 4.0 yr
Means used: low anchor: 2.74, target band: 2.14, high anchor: 2.64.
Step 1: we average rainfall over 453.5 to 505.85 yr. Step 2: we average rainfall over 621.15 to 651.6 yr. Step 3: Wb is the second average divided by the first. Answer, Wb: 0.7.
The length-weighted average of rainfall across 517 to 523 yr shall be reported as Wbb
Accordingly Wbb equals 2.74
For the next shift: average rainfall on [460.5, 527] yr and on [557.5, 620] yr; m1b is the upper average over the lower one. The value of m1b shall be 0.87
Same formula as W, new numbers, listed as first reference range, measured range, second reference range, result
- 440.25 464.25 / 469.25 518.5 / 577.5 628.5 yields 1.8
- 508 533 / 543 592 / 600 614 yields 5.7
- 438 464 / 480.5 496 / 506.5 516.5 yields 1.3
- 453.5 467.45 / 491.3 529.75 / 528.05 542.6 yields -2.7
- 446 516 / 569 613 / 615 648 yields -4.6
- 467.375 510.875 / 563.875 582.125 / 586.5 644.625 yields -2.6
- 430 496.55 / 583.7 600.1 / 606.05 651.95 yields 0.2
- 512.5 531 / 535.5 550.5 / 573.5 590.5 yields 3.0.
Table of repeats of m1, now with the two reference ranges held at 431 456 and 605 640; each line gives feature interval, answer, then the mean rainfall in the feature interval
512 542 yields -2.1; 2.58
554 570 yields 1.2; 2.09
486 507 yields -1.4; 2.71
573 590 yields -1.1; 2.33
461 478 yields 1.3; 2.44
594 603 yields 0.5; 2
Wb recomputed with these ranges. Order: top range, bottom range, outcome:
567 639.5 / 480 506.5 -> 0.83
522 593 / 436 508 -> 0.86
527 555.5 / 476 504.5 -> 0.87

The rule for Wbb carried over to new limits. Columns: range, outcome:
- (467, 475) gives 2.41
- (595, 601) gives 1.97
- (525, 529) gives 2.63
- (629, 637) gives 1.56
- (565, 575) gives 2.44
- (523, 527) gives 2.68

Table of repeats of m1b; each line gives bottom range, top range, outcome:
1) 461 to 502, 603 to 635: 0.86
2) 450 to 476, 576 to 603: 0.82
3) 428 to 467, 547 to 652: 0.74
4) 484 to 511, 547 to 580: 0.80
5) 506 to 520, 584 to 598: 0.76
